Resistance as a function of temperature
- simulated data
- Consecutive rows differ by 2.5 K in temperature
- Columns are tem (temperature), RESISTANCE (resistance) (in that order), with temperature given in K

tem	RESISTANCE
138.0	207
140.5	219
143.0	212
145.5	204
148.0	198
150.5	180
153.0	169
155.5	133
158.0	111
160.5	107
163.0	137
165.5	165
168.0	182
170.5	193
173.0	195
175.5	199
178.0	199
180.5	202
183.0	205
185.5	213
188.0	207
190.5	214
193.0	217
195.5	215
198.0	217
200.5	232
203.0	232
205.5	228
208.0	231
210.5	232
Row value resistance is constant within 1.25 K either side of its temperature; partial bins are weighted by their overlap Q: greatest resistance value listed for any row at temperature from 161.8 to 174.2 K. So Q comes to 195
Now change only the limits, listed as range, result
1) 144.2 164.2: 204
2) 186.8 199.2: 217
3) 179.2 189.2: 213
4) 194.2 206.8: 232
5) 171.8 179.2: 199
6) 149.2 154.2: 180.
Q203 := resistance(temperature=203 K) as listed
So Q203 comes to 232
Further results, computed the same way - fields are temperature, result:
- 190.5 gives 214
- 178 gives 199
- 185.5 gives 213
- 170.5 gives 193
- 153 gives 169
